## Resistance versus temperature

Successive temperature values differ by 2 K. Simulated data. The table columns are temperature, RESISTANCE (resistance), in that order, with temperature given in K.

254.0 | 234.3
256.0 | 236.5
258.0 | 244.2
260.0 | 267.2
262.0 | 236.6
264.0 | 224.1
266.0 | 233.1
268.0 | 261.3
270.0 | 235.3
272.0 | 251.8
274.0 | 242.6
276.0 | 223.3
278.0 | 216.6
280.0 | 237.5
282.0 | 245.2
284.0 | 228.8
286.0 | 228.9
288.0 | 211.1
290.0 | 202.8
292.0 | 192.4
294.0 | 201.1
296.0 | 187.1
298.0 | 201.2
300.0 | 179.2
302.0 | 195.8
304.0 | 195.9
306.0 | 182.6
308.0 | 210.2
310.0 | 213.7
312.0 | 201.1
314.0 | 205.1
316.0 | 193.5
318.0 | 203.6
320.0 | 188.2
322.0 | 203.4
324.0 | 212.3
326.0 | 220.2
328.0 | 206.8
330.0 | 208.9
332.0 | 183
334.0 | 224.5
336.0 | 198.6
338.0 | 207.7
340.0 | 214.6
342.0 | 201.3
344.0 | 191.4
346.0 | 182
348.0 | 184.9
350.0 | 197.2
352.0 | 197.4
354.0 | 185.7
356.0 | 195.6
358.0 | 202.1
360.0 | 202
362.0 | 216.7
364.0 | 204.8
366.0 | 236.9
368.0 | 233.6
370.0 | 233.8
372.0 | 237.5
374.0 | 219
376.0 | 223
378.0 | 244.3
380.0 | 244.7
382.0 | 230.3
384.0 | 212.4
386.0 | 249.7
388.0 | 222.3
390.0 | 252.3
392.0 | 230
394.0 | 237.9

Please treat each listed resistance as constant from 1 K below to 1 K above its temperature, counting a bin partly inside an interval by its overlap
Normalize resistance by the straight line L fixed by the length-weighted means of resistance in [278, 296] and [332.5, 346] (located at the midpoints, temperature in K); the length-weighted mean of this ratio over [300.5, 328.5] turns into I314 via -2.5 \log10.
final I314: 0.04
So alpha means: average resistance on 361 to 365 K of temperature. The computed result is 211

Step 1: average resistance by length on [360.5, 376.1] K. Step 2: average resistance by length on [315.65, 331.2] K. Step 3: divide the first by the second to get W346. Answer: 1.1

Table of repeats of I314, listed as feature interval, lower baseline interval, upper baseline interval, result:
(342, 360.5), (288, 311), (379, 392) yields 0.140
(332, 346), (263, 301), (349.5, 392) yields 0.095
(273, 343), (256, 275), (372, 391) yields 0.157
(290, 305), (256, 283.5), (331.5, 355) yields 0.156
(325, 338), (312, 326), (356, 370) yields -0.005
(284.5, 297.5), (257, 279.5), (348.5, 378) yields 0.143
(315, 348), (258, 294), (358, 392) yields 0.139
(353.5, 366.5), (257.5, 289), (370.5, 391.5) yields 0.139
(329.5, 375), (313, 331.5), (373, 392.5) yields 0.059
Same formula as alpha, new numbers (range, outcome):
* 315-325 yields 200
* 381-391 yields 233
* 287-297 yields 199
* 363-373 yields 229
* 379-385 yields 229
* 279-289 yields 230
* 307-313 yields 208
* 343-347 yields 187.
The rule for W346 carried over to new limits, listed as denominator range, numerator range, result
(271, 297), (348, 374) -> 0.96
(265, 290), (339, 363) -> 0.85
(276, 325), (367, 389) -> 1.13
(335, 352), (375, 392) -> 1.19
